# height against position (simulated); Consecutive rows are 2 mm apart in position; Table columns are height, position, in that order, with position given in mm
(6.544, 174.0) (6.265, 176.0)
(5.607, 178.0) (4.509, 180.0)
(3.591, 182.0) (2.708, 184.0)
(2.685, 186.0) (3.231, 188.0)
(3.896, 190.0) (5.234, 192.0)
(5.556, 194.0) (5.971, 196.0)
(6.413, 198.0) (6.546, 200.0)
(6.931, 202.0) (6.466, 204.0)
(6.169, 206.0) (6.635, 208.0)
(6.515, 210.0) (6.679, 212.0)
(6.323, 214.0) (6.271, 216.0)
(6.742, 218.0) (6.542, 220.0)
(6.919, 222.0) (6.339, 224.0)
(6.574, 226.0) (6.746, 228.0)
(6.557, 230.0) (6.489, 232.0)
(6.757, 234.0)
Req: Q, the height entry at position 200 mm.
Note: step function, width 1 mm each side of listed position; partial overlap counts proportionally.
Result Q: 6.546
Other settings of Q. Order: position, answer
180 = 4.509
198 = 6.413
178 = 5.607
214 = 6.323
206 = 6.169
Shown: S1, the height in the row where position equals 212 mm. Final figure 6.679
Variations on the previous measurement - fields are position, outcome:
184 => 2.708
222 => 6.919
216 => 6.271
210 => 6.515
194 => 5.556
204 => 6.466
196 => 5.971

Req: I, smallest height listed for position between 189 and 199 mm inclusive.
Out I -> 3.896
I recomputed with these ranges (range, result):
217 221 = 6.542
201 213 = 6.169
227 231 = 6.557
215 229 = 6.271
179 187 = 2.685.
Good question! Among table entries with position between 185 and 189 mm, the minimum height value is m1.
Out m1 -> 2.685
